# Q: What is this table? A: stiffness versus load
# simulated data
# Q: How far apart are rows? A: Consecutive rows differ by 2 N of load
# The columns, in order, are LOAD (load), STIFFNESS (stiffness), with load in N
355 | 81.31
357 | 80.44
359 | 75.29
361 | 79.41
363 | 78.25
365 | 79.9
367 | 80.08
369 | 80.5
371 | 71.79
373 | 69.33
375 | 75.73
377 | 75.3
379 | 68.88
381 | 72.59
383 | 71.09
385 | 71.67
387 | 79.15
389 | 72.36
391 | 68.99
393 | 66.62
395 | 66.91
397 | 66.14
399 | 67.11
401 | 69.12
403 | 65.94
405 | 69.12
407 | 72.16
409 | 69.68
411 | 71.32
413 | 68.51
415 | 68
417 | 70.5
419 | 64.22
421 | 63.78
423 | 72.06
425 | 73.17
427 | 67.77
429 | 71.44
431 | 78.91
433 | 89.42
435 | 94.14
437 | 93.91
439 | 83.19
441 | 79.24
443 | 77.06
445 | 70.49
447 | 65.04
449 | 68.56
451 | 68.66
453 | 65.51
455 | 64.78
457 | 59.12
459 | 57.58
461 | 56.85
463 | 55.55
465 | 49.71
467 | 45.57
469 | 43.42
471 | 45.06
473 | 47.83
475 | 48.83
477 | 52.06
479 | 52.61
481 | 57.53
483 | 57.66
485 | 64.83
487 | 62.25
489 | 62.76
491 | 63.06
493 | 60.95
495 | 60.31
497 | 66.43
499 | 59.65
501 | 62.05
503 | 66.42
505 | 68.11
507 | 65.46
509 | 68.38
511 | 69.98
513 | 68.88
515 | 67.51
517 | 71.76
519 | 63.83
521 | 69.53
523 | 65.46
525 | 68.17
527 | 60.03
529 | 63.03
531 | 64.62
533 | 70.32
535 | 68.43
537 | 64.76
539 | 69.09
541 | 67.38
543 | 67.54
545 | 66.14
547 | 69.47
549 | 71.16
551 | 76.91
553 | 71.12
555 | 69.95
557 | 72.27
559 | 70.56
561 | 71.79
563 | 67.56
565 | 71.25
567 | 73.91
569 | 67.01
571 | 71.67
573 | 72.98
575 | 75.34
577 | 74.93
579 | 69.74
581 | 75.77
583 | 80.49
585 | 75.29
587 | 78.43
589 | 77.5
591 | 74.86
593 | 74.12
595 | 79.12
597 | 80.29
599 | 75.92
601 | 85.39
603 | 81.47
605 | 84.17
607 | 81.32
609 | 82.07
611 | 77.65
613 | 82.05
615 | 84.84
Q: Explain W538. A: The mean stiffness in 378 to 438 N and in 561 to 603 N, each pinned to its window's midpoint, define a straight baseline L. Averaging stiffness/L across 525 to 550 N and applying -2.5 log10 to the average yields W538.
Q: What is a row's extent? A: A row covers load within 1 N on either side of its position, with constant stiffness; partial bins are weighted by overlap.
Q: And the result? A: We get 0.12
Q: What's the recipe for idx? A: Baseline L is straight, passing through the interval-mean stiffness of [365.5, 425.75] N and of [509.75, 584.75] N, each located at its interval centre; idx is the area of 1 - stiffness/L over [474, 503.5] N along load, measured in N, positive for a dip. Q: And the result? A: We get 4.4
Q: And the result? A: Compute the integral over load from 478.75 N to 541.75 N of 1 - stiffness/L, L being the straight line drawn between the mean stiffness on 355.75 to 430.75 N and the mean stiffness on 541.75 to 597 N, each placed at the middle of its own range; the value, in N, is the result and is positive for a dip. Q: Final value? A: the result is 6.7 N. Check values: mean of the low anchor 71.8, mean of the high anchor 73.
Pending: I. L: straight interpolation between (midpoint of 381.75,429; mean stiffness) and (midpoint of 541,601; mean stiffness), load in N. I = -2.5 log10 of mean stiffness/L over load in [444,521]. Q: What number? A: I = 0.173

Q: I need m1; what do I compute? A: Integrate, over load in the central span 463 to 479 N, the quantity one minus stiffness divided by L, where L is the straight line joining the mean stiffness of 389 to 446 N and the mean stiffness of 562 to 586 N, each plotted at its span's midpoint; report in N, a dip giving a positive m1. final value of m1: 5.4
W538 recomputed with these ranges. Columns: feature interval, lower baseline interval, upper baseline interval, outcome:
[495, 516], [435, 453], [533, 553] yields 0.092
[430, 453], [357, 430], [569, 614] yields -0.077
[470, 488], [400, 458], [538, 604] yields 0.317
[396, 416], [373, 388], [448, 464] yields 0.011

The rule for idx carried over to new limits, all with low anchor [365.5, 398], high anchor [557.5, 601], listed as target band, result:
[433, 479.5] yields 6.1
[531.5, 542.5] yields 0.9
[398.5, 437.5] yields 0.0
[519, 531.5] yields 1.5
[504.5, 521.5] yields 1.3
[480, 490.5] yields 1.8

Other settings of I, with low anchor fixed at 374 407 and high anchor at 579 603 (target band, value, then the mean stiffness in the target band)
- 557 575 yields 0.08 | 71.2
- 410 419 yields 0.04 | 69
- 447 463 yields 0.16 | 62.7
